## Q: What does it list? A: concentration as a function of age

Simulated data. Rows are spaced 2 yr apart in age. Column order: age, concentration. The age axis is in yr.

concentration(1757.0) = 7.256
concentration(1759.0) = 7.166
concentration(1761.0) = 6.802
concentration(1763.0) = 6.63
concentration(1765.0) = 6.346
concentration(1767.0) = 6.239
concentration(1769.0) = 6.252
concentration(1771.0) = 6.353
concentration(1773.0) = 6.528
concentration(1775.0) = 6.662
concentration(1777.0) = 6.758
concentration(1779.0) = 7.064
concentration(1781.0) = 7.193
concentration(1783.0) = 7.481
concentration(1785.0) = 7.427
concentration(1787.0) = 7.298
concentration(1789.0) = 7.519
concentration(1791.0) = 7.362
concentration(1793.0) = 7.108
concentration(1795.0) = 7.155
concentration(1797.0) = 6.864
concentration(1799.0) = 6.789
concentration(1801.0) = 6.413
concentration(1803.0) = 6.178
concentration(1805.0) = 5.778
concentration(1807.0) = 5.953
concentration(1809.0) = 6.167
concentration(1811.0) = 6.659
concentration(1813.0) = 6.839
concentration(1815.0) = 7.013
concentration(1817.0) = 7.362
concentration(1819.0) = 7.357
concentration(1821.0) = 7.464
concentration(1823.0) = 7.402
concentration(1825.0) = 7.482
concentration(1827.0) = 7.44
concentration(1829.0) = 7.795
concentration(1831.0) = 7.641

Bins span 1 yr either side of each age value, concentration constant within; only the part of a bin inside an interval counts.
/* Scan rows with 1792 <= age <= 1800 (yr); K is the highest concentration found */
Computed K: 7.155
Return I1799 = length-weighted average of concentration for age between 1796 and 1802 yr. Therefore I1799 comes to 6.69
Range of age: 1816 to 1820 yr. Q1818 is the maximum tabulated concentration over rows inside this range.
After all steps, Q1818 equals 7.362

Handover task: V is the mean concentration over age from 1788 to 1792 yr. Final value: 7.44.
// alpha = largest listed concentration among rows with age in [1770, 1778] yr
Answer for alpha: 6.758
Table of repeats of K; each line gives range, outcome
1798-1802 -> 6.789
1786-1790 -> 7.519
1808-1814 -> 6.839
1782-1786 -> 7.481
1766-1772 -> 6.353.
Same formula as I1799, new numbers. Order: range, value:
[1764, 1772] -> 6.3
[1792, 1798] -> 7.04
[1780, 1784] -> 7.34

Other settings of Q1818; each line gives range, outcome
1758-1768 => 7.166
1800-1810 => 6.413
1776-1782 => 7.193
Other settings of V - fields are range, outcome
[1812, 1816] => 6.93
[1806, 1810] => 6.06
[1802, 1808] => 5.97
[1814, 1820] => 7.24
